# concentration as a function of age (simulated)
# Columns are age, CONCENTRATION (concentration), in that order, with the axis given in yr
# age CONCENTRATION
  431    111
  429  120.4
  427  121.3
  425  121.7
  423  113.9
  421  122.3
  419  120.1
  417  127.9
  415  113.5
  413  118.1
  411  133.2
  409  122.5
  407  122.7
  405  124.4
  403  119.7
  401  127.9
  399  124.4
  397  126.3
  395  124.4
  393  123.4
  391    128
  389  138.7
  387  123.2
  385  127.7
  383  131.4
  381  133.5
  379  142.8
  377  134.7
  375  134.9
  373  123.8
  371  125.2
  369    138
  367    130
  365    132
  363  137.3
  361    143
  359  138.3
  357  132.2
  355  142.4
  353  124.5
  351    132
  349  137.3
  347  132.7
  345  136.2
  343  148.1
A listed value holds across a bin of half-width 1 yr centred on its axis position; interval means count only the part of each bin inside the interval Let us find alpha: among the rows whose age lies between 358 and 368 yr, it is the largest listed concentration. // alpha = 143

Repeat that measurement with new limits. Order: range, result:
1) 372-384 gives 142.8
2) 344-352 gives 137.3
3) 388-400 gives 138.7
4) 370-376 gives 134.9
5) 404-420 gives 133.2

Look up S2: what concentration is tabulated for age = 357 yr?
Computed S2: 132.2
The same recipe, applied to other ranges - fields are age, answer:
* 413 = 118.1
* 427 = 121.3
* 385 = 127.7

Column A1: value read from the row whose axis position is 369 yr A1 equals 138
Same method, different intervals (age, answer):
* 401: 127.9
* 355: 142.4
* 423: 113.9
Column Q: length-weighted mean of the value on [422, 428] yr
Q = 119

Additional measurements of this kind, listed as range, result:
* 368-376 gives 130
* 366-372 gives 131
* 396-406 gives 125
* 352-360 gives 134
